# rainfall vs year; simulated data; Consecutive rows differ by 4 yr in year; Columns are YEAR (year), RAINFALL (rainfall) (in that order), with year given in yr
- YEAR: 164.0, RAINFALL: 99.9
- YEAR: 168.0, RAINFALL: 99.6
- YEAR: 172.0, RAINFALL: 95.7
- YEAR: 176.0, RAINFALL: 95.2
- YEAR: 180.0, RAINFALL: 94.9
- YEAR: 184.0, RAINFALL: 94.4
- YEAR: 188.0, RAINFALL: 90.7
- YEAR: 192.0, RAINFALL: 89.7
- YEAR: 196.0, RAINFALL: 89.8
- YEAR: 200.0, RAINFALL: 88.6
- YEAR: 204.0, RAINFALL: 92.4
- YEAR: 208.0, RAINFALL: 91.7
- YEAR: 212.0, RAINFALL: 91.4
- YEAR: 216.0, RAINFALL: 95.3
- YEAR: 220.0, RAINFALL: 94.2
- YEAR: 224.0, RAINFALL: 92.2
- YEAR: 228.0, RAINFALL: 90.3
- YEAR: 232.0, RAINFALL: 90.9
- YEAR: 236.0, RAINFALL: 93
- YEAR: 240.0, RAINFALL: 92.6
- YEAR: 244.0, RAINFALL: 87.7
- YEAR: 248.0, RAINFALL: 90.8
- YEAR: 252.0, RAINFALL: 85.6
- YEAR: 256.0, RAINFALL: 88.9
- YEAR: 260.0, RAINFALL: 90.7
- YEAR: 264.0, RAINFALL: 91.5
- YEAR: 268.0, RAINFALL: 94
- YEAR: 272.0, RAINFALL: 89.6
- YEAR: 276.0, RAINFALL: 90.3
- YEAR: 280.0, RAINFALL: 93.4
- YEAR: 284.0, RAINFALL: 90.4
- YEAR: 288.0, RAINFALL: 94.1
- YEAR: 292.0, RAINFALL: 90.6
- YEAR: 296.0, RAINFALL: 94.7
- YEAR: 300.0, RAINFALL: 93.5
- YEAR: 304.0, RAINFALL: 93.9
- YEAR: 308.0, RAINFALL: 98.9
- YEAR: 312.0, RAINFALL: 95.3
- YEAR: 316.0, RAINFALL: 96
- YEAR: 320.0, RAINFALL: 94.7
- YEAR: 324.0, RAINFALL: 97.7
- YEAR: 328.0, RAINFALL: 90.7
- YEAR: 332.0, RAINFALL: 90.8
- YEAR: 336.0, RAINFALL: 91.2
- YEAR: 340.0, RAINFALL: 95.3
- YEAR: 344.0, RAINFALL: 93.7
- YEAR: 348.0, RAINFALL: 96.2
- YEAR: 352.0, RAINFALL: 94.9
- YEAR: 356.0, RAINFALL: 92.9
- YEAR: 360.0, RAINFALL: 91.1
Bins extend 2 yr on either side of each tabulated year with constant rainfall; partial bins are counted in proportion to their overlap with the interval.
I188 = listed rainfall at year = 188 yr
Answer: 90.7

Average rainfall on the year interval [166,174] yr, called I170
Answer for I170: 97.7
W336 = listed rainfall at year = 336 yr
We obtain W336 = 91.2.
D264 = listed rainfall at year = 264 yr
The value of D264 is 91.5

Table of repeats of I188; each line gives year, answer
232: 90.9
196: 89.8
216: 95.3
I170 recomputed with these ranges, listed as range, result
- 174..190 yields 93.8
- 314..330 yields 94.8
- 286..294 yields 92.3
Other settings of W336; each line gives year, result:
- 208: 91.7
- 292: 90.6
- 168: 99.6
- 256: 88.9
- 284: 90.4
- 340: 95.3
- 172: 95.7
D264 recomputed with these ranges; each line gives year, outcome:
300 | 93.5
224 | 92.2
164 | 99.9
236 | 93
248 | 90.8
